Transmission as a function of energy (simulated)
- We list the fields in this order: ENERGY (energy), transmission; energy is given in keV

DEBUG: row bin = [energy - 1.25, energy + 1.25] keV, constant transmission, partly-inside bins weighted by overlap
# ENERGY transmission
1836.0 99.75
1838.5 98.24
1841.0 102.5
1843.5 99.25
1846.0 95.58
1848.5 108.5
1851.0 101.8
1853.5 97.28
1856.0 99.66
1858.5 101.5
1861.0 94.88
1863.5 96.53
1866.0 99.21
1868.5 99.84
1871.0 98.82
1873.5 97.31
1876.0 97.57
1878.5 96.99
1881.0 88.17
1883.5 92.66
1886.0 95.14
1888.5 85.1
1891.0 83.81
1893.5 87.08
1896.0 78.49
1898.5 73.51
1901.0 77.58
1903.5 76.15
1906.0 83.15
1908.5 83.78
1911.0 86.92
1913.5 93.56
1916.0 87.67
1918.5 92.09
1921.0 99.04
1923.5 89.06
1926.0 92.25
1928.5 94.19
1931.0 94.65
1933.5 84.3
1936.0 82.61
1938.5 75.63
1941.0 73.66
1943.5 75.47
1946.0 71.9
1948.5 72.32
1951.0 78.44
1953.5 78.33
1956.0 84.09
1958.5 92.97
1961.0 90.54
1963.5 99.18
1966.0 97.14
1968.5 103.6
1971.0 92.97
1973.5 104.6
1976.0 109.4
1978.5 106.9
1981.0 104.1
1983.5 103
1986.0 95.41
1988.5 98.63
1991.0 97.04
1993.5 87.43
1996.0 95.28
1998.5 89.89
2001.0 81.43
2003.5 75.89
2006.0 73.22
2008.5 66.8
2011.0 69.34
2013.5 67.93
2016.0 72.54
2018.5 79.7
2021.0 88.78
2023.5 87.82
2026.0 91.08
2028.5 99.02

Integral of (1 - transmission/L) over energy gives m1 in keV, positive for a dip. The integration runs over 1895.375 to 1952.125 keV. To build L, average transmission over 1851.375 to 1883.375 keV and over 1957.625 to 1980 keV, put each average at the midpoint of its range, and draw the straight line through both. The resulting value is 8.8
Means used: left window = 97.3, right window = 99.9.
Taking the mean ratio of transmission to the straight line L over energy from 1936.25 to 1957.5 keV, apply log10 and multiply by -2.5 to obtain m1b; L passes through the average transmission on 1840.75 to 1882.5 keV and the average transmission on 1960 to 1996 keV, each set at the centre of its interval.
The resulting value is 0.28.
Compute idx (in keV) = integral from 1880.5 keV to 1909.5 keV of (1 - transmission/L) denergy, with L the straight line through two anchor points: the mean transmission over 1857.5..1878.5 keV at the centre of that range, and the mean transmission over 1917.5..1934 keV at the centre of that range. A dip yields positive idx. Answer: 3.6 keV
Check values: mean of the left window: 98.1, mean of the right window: 92.6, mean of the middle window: 83.6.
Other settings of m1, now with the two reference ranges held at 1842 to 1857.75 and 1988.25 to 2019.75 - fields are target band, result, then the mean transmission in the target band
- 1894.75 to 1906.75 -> 2.09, 77.6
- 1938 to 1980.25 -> -1.44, 89.1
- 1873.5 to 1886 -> 0.29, 94.3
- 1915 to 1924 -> -0.09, 92.3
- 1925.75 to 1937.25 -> 0.07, 89.4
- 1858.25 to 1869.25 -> 0.07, 98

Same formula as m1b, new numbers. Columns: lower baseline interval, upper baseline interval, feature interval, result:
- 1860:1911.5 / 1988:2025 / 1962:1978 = -0.202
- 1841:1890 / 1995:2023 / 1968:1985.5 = -0.242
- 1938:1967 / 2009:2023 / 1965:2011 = -0.176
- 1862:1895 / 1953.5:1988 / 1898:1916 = 0.149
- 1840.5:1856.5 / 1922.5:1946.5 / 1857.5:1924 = 0.025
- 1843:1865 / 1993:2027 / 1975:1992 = -0.217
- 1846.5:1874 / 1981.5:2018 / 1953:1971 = -0.055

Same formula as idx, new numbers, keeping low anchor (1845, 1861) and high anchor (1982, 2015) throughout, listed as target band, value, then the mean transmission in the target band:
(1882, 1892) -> 0.8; 89.3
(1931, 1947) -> 2.2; 78.7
